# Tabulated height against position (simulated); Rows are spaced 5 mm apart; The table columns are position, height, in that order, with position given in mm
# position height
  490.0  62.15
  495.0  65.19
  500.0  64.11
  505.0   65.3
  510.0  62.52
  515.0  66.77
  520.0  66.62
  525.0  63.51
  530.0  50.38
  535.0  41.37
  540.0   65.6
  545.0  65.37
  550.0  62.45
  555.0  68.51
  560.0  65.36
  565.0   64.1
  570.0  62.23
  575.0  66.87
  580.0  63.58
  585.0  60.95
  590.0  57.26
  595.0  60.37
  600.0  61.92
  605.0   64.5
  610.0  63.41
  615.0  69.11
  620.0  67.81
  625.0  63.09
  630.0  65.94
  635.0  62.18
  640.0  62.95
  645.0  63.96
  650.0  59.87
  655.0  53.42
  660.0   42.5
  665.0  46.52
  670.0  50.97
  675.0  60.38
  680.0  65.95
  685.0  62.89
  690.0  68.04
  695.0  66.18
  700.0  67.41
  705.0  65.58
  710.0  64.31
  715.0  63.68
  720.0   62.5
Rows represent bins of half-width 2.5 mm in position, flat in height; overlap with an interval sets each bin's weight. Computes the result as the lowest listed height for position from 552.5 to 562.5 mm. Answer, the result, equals 65.36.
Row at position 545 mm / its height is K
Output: 65.37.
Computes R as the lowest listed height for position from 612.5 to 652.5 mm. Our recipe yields 59.87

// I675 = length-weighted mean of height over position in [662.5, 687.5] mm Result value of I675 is 57.3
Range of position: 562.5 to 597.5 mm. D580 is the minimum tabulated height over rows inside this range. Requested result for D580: 57.26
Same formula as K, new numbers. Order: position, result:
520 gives 66.62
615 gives 69.11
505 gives 65.3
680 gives 65.95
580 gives 63.58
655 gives 53.42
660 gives 42.5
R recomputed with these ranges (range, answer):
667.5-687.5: 50.97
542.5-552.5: 62.45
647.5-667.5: 42.5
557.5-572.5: 62.23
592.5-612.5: 60.37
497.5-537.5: 41.37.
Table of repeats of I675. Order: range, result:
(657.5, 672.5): 46.7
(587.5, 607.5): 61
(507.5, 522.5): 65.3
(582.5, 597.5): 59.5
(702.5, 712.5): 64.9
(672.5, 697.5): 64.7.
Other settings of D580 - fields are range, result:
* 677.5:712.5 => 62.89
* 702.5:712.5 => 64.31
